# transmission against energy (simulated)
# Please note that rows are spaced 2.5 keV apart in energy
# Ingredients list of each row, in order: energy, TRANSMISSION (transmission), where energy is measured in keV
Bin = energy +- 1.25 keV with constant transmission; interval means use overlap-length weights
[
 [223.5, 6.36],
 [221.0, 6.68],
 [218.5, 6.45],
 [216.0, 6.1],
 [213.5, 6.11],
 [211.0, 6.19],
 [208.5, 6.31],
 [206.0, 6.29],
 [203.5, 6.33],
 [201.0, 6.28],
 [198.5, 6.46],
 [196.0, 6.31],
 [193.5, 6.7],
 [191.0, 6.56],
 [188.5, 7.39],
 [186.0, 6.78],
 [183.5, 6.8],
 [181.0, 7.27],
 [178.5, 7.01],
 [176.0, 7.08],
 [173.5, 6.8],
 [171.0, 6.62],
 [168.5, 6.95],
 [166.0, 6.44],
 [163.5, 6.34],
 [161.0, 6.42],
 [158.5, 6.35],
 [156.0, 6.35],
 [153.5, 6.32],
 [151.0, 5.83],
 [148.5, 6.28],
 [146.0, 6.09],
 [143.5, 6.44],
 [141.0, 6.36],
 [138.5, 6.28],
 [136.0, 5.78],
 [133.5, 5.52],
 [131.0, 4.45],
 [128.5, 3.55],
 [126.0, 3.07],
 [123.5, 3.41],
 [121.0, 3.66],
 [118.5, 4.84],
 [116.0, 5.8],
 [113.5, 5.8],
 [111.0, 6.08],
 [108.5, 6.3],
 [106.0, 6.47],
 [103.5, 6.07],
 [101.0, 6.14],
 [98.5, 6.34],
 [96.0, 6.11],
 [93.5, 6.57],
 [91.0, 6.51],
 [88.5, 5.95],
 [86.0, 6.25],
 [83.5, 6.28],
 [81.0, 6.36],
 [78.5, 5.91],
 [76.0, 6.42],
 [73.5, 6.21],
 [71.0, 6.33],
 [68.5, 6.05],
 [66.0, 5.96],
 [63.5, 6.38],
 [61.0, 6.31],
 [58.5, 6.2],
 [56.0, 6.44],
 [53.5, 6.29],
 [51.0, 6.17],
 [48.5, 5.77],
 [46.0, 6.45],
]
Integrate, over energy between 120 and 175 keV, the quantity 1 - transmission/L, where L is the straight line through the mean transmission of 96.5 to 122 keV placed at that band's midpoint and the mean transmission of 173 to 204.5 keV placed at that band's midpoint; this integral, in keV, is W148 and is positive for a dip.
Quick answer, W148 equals 5.0 keV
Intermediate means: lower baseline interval 5.78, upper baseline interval 6.75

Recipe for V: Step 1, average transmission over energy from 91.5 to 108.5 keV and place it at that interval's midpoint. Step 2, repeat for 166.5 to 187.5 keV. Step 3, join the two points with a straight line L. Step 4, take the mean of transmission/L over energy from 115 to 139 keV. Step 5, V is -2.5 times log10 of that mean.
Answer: 0.38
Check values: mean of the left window 6.29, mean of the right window 6.9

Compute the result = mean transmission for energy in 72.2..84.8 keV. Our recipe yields 6.24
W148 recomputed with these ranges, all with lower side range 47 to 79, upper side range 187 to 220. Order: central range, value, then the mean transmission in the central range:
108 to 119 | 0.9 keV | 5.79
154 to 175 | -0.6 keV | 6.53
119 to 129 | 4.4 keV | 3.52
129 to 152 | 1.8 keV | 5.82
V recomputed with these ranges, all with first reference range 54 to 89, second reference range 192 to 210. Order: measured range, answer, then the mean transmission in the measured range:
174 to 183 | -0.115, 7.07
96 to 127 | 0.166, 5.38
